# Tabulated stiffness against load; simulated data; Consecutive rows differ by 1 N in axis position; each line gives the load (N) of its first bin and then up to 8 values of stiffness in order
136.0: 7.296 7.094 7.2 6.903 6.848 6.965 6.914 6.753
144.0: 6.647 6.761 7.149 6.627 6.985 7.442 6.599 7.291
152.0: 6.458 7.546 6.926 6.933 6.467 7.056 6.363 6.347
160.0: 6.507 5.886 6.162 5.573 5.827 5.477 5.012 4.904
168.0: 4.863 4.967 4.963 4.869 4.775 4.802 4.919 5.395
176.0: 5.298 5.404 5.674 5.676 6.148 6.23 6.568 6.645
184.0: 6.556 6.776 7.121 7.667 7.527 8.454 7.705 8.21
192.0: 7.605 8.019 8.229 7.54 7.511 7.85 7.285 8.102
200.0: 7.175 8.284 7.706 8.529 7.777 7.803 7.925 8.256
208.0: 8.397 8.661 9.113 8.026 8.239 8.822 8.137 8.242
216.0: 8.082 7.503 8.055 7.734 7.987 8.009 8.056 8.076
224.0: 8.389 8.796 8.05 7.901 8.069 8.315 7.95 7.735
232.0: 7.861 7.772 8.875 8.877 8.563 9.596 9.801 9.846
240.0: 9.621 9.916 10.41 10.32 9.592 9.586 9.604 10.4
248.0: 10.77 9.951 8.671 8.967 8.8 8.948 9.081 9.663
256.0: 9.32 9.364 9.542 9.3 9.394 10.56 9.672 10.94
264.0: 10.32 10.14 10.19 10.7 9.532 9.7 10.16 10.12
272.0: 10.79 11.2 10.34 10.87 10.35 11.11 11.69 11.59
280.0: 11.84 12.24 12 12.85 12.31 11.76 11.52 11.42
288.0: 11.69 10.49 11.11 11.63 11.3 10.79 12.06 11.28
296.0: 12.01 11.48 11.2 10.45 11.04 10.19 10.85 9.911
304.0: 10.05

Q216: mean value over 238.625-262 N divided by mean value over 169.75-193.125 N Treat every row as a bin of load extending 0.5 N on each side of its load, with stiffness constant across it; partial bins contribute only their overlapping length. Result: 1.5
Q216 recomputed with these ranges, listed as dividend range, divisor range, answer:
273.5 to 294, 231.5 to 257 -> 1.22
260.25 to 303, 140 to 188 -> 1.77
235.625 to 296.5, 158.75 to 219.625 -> 1.50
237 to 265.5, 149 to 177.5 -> 1.66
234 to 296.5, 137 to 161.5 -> 1.53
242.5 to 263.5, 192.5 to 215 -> 1.20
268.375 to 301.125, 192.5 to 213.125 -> 1.40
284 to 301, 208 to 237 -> 1.37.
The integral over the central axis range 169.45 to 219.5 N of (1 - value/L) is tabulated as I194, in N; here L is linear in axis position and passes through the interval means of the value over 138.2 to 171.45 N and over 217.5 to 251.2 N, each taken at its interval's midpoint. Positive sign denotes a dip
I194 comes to 2.7 N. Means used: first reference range 6.34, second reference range 8.89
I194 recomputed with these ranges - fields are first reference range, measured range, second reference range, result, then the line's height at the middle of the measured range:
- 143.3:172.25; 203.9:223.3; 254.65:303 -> 0.4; 8.34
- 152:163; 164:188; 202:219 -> 4.8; 7.13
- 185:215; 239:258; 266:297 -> 0.5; 9.89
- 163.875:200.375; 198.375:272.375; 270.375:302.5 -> -0.6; 8.91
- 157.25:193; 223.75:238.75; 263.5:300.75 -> 0.5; 8.74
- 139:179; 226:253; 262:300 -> 0.8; 9.4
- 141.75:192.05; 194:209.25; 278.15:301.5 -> -0.3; 7.79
